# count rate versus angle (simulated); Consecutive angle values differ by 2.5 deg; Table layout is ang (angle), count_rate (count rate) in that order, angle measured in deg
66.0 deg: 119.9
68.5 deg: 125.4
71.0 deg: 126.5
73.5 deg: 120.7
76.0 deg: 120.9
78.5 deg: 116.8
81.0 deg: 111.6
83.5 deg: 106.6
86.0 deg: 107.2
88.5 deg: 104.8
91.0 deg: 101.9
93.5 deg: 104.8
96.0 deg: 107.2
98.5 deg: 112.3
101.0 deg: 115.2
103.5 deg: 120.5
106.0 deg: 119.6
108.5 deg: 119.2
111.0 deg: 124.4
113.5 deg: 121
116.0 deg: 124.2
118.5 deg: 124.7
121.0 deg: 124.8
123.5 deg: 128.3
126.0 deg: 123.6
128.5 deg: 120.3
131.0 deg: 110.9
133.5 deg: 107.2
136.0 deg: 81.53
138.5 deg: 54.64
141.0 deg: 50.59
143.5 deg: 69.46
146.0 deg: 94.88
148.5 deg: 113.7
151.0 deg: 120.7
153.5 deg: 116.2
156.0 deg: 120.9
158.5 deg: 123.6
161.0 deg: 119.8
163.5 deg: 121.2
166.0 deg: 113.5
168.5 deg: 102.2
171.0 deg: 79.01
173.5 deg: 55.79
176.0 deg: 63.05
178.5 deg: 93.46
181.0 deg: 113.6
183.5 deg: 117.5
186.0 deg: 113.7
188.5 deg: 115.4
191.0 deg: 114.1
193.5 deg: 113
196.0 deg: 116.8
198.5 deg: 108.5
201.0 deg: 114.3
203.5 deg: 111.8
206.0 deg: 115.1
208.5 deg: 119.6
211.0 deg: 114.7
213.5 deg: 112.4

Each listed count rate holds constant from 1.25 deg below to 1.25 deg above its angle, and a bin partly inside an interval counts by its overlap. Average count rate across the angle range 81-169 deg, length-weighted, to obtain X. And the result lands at 110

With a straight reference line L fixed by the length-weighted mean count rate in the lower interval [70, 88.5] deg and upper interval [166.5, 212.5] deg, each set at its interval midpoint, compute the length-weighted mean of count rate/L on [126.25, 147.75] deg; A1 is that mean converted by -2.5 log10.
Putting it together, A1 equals 0.23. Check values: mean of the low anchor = 115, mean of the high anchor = 105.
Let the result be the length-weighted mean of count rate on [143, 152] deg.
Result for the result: 102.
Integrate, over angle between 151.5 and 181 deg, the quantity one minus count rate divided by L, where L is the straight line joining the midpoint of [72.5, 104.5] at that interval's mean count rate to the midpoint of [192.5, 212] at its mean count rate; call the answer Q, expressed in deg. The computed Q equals 3.0 deg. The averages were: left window 111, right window 114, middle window 102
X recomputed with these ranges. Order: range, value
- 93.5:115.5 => 117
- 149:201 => 107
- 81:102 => 108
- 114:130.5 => 124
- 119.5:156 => 102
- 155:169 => 118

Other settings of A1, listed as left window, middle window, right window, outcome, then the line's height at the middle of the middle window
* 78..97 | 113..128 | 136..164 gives -0.21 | 103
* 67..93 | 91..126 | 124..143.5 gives -0.16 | 103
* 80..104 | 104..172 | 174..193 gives -0.03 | 106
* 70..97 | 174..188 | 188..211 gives 0.16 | 114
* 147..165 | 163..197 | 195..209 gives 0.14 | 116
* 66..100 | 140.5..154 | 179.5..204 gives 0.19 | 113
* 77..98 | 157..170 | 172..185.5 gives -0.24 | 92.9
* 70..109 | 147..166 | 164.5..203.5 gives -0.13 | 106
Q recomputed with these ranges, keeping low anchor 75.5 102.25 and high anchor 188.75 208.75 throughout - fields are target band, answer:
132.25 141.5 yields 3.0 deg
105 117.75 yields -1.3 deg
